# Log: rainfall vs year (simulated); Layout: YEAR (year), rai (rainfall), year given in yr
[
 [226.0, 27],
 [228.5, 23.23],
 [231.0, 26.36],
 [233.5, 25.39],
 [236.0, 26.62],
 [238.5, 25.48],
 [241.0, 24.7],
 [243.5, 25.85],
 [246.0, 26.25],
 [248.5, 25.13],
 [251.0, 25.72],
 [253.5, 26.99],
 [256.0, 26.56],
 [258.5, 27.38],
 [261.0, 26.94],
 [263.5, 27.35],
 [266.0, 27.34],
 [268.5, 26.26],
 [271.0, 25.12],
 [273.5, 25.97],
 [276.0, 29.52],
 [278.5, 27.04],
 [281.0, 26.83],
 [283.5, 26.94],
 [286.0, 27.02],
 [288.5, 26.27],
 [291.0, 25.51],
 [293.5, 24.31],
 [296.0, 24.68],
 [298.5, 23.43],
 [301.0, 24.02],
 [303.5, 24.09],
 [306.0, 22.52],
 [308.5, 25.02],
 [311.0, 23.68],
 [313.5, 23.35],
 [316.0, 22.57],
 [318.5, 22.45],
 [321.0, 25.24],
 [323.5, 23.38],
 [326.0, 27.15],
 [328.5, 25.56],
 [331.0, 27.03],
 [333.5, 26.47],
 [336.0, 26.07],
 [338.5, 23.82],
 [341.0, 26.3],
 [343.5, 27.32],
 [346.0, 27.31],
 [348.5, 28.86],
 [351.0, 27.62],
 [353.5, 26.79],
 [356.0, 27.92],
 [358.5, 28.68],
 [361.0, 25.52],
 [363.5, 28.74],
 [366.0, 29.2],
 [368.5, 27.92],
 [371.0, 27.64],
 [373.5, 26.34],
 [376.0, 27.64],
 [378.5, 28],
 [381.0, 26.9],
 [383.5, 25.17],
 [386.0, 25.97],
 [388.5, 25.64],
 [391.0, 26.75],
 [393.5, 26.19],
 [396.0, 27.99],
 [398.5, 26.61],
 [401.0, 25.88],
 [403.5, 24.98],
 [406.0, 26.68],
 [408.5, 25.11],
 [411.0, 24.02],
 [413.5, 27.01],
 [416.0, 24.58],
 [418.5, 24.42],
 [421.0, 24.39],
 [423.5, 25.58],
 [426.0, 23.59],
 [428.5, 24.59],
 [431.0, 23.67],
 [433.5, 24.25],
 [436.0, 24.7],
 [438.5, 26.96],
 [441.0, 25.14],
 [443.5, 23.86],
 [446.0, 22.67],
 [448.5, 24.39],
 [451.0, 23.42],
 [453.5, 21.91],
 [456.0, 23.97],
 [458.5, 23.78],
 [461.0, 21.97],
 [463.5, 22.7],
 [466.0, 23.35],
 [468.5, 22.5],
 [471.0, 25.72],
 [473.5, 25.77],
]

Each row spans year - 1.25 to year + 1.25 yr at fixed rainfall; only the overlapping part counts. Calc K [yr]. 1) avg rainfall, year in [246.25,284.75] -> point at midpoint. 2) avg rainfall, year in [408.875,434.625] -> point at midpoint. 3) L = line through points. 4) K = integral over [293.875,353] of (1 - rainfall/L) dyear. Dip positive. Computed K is 1.8 yr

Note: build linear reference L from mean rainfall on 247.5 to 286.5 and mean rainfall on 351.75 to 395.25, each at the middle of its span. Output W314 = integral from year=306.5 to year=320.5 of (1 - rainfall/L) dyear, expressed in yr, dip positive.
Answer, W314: 1.80 yr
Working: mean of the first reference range 26.8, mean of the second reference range 27.1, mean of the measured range 23.5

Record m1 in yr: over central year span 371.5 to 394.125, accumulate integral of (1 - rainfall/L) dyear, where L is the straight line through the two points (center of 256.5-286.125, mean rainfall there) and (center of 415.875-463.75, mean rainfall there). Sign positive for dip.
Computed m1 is -1.4 yr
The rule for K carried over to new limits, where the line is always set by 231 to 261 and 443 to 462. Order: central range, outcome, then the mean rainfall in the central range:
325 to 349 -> -1.64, 26.5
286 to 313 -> 0.94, 24.4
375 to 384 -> -1.05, 27.1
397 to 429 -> -1.94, 25.2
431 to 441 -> -0.69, 25.1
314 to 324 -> 0.66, 23.4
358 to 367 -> -1.28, 27.9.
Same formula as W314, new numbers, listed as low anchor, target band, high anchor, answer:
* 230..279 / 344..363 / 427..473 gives -1.8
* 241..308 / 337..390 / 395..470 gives -4.2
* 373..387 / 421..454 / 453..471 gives -0.1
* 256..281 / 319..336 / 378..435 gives 0.4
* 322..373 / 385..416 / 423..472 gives -0.8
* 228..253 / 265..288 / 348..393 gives -0.7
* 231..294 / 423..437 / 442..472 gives -0.3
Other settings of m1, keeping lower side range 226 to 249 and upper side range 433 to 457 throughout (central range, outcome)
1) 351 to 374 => -2.8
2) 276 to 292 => -1.0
